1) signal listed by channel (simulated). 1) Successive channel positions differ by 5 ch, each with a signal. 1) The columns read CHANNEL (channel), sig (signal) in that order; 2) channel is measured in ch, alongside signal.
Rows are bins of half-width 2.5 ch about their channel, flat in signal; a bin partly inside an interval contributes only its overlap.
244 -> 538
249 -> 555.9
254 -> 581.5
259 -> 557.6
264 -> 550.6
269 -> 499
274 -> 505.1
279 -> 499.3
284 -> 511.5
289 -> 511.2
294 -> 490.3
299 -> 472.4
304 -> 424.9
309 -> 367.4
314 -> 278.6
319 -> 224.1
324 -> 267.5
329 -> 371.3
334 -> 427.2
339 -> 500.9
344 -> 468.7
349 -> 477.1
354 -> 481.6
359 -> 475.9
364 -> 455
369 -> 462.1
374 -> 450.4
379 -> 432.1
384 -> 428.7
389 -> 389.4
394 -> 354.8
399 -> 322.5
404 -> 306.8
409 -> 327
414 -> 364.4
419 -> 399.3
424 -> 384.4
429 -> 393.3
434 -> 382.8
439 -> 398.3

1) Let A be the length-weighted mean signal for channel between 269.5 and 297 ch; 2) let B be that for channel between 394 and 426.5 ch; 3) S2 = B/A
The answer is 0.7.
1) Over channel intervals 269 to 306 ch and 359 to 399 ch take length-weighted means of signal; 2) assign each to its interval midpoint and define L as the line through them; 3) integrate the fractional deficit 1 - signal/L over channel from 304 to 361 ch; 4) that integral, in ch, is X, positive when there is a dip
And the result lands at 7.34 ch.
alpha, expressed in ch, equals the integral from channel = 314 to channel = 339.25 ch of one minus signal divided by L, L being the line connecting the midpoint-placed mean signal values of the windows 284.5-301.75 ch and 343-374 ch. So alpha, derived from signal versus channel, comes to 7.5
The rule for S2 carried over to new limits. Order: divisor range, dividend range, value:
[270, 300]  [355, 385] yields 0.91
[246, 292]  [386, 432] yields 0.68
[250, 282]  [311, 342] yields 0.65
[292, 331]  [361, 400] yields 1.15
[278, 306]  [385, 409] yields 0.72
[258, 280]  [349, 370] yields 0.90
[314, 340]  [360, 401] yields 1.21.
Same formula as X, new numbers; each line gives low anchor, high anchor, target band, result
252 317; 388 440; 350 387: -4.65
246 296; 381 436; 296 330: 9.60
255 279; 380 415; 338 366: -3.85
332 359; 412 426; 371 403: 2.26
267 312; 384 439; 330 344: -0.76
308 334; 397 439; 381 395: -2.02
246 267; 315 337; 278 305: -2.89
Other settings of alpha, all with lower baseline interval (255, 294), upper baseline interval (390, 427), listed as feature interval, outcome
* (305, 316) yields 3.2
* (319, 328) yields 3.6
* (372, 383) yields -1.3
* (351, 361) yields -1.4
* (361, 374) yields -1.7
